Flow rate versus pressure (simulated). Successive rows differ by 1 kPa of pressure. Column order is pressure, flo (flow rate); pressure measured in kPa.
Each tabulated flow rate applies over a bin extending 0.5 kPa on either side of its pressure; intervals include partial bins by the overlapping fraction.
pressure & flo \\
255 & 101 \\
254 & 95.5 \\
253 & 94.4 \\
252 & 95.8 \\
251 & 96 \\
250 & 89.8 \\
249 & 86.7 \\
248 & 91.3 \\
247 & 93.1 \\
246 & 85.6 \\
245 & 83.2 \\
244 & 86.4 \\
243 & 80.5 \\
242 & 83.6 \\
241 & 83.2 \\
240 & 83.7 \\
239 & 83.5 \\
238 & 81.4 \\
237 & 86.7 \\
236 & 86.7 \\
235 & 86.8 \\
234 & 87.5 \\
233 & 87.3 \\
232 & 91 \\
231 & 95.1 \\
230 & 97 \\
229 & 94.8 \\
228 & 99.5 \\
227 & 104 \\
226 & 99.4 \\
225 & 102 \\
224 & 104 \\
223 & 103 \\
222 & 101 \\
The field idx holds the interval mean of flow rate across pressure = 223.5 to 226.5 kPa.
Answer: 102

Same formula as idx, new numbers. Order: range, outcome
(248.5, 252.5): 92.1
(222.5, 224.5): 104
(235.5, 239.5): 84.6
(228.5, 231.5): 95.6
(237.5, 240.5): 82.9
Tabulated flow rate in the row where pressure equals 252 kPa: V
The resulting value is 95.8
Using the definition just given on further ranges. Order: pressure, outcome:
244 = 86.4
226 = 99.4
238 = 81.4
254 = 95.5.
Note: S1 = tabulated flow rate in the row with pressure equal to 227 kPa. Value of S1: 104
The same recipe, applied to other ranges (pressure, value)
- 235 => 86.8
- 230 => 97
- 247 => 93.1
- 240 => 83.7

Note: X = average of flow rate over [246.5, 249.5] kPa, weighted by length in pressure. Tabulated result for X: 90.4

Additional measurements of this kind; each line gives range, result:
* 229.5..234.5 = 91.6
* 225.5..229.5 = 99.4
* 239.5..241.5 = 83.5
